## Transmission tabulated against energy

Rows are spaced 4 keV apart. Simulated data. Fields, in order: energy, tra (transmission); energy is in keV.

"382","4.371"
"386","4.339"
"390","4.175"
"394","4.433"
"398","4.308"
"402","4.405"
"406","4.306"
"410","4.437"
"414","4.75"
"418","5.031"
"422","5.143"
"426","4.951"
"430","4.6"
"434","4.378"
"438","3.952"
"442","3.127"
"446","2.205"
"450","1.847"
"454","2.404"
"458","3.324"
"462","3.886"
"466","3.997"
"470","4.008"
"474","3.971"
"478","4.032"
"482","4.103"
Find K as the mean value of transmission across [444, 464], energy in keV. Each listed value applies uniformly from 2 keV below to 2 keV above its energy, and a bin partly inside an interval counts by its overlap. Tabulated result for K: 2.73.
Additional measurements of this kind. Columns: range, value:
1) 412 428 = 4.97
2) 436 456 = 2.71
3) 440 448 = 2.67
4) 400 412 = 4.38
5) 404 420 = 4.63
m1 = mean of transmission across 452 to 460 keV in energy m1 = 2.86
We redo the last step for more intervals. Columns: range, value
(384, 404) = 4.33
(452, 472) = 3.52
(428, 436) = 4.49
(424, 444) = 4.2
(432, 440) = 4.17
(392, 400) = 4.37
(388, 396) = 4.3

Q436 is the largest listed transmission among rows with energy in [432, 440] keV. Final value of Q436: 4.378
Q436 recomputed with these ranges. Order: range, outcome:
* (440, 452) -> 3.127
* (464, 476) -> 4.008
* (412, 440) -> 5.143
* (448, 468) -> 3.997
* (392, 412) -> 4.437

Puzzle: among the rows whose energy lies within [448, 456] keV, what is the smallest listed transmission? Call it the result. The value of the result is 1.847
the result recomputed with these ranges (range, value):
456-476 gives 3.324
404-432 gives 4.306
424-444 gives 3.127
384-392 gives 4.175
